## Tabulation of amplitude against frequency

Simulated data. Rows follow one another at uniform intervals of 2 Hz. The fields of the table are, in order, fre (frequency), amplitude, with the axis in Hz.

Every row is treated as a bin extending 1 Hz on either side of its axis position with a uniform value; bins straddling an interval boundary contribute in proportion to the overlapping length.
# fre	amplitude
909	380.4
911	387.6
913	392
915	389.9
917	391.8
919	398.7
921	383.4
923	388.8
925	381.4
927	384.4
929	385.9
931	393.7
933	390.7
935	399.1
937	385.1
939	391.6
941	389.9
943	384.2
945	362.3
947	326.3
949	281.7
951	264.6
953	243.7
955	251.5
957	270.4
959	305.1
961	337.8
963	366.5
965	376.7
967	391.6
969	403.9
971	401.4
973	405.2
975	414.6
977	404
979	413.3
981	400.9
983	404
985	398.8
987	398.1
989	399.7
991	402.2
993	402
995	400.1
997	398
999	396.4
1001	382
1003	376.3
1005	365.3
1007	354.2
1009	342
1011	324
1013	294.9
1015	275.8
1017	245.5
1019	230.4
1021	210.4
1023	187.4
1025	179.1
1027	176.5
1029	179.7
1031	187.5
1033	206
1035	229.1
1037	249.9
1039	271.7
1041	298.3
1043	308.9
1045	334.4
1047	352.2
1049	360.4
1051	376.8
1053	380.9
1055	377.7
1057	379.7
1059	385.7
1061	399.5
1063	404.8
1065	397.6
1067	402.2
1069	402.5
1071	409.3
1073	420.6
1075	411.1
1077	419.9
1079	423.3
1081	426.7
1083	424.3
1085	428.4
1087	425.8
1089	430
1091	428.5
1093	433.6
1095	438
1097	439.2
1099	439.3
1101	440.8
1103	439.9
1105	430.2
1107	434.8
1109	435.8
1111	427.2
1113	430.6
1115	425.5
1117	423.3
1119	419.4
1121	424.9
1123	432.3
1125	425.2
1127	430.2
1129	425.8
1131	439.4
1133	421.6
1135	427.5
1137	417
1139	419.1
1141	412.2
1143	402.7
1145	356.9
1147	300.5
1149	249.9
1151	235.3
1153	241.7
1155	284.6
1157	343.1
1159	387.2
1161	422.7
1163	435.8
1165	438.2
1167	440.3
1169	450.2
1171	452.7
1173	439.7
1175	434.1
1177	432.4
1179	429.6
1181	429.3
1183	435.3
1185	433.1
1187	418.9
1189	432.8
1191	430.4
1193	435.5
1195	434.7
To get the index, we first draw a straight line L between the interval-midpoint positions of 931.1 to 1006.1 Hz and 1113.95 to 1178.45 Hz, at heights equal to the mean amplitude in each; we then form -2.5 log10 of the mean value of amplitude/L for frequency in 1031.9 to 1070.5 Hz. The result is 0.12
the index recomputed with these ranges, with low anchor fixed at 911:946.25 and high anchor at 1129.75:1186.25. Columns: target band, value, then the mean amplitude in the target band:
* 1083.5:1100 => -0.108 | 433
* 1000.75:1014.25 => 0.131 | 345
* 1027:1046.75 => 0.476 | 252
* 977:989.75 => -0.038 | 403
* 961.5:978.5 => -0.016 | 394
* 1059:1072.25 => -0.029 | 402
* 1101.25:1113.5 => -0.109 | 434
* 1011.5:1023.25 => 0.492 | 248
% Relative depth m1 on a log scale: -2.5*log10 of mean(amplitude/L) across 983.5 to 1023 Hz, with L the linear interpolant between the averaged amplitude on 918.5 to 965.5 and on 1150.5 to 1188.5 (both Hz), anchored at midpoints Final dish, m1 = 0.063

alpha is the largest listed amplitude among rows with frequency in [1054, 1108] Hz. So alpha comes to 440.8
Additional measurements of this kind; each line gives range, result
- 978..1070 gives 413.3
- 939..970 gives 403.9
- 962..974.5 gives 405.2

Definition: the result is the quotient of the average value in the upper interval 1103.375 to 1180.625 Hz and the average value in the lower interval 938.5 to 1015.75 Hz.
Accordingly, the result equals 1.1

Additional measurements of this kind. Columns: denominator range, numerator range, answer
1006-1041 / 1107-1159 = 1.58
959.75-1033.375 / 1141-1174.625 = 1.10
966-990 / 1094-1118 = 1.08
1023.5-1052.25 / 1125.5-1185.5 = 1.49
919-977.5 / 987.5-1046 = 0.82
